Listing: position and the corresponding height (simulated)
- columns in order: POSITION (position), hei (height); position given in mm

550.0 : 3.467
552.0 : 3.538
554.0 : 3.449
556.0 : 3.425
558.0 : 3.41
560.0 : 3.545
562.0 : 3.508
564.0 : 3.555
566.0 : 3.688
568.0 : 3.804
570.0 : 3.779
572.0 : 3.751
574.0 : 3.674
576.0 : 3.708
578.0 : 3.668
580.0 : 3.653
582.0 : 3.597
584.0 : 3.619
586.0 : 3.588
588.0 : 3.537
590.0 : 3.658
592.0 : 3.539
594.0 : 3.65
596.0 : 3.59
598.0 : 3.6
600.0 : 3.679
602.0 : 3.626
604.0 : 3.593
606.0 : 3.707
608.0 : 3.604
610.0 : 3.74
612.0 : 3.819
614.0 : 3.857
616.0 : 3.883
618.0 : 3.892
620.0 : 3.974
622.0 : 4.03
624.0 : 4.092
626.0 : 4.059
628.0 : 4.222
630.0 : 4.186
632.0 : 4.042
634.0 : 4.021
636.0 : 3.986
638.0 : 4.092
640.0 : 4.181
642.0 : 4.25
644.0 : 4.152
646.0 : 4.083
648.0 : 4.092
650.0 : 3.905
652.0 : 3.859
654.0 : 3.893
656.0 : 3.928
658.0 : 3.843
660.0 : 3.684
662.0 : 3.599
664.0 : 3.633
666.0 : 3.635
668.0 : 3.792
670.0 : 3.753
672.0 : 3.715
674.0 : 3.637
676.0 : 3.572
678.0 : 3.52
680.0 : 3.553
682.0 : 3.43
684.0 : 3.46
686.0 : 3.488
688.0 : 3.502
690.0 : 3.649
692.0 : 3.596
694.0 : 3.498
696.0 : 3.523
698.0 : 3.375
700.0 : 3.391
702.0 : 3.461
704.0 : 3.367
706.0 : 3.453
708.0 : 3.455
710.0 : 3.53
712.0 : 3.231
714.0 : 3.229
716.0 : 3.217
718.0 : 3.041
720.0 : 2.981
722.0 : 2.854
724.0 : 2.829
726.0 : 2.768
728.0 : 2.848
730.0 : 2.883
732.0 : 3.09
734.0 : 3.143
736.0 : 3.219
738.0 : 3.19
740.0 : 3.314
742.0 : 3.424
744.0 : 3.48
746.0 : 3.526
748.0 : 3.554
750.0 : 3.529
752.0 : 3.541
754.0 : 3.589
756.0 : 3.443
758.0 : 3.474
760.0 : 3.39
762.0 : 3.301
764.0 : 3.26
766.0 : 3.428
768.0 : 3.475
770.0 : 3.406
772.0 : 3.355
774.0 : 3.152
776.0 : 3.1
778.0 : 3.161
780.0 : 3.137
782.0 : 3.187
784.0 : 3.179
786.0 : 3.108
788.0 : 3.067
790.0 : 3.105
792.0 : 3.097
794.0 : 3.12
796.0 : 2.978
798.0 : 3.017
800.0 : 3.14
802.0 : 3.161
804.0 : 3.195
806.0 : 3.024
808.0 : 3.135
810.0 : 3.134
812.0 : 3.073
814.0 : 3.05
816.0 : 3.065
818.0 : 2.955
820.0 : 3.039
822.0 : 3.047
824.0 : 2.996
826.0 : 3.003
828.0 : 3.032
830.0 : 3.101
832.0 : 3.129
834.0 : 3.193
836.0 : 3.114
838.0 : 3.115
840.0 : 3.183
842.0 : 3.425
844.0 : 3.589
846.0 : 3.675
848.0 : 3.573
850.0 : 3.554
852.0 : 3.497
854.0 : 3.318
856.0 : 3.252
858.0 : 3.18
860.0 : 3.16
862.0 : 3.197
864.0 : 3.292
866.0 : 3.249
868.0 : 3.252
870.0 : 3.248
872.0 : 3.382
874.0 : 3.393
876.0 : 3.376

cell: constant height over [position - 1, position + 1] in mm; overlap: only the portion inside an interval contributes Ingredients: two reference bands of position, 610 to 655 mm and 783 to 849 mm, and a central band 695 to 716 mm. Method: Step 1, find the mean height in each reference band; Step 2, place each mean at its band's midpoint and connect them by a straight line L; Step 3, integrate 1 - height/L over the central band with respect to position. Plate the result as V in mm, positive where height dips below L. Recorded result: 1.6 mm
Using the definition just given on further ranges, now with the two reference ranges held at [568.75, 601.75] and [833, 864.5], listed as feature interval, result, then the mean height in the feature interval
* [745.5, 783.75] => 0.8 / 3.36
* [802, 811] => 0.7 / 3.13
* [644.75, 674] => -2.1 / 3.81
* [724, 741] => 2.1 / 3.04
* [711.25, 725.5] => 1.8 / 3.04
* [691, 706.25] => 0.2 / 3.46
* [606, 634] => -2.7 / 3.95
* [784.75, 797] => 1.2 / 3.08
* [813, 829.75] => 1.7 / 3.03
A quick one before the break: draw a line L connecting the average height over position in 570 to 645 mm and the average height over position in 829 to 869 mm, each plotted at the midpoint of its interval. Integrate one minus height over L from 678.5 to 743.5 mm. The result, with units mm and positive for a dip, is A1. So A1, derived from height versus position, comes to 5.7 mm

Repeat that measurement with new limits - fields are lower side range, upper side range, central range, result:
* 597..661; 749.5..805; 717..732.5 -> 2.6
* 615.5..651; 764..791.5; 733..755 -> 0.0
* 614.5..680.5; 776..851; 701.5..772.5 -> 4.3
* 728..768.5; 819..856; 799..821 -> 1.3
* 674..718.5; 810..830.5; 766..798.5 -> -0.1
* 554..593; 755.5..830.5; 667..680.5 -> -1.0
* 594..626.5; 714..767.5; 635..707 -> -3.5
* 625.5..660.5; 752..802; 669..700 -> 2.0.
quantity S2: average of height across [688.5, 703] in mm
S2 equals 3.5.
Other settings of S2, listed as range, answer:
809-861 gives 3.21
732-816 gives 3.25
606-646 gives 4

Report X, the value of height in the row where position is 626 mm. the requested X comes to 4.059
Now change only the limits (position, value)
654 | 3.893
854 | 3.318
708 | 3.455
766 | 3.428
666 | 3.635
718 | 3.041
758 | 3.474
